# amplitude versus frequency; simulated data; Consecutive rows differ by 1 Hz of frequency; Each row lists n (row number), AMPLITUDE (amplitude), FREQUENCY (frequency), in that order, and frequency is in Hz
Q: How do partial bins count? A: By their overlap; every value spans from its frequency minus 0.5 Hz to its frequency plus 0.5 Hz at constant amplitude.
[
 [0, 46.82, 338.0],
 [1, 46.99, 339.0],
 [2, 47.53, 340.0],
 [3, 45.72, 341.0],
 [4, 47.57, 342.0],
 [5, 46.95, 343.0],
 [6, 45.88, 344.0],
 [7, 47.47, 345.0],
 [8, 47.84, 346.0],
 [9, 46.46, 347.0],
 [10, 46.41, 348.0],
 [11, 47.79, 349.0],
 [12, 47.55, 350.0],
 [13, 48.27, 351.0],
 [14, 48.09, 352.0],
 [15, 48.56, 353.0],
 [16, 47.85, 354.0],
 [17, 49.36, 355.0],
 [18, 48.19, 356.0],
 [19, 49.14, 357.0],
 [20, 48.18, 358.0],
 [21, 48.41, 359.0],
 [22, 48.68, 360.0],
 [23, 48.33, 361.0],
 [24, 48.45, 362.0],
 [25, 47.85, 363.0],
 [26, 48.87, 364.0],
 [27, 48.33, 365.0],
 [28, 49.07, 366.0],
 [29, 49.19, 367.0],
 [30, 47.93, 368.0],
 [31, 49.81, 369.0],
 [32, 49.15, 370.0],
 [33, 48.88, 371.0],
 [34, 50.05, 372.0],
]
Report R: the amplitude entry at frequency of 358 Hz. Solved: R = 48.18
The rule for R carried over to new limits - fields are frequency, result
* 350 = 47.55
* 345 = 47.47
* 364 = 48.87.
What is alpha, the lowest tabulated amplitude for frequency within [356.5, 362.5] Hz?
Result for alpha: 48.18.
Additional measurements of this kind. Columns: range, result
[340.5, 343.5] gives 45.72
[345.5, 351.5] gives 46.41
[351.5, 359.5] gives 47.85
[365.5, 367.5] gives 49.07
